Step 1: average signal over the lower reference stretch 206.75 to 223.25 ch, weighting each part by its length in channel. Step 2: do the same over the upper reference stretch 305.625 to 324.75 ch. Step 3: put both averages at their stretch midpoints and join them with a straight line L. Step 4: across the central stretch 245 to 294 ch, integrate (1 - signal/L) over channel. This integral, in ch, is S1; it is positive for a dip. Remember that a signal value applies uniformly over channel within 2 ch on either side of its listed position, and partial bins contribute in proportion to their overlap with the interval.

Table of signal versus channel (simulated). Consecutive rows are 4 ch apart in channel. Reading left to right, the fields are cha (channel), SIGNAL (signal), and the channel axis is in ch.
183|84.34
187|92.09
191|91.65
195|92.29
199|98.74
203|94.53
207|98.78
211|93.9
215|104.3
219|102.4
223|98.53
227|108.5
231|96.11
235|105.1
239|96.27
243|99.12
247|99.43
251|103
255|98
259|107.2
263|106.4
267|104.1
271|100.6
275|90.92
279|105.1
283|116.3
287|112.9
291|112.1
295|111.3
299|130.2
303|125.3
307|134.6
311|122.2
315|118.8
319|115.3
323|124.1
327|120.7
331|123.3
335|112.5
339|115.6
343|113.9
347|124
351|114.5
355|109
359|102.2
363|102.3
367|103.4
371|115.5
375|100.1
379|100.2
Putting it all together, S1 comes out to 3.2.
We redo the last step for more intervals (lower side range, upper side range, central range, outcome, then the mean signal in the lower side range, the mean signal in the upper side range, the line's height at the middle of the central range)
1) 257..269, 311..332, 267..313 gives -0.6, 106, 120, 113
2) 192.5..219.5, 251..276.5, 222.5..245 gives -0.3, 97.5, 102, 99.4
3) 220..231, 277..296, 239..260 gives 1.0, 102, 112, 106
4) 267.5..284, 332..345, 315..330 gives -1.1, 103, 115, 112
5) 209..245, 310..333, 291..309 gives -1.2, 100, 121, 116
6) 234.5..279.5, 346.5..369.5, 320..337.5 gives -2.2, 101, 108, 106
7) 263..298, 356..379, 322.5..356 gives -3.8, 107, 104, 105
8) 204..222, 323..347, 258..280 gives 1.2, 99.5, 118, 108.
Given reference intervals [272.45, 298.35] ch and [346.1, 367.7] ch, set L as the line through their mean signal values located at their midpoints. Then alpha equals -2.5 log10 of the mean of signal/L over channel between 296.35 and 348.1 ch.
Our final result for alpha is -0.117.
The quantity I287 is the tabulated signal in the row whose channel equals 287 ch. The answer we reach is 112.9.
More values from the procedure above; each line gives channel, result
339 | 115.6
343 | 113.9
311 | 122.2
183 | 84.34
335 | 112.5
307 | 134.6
